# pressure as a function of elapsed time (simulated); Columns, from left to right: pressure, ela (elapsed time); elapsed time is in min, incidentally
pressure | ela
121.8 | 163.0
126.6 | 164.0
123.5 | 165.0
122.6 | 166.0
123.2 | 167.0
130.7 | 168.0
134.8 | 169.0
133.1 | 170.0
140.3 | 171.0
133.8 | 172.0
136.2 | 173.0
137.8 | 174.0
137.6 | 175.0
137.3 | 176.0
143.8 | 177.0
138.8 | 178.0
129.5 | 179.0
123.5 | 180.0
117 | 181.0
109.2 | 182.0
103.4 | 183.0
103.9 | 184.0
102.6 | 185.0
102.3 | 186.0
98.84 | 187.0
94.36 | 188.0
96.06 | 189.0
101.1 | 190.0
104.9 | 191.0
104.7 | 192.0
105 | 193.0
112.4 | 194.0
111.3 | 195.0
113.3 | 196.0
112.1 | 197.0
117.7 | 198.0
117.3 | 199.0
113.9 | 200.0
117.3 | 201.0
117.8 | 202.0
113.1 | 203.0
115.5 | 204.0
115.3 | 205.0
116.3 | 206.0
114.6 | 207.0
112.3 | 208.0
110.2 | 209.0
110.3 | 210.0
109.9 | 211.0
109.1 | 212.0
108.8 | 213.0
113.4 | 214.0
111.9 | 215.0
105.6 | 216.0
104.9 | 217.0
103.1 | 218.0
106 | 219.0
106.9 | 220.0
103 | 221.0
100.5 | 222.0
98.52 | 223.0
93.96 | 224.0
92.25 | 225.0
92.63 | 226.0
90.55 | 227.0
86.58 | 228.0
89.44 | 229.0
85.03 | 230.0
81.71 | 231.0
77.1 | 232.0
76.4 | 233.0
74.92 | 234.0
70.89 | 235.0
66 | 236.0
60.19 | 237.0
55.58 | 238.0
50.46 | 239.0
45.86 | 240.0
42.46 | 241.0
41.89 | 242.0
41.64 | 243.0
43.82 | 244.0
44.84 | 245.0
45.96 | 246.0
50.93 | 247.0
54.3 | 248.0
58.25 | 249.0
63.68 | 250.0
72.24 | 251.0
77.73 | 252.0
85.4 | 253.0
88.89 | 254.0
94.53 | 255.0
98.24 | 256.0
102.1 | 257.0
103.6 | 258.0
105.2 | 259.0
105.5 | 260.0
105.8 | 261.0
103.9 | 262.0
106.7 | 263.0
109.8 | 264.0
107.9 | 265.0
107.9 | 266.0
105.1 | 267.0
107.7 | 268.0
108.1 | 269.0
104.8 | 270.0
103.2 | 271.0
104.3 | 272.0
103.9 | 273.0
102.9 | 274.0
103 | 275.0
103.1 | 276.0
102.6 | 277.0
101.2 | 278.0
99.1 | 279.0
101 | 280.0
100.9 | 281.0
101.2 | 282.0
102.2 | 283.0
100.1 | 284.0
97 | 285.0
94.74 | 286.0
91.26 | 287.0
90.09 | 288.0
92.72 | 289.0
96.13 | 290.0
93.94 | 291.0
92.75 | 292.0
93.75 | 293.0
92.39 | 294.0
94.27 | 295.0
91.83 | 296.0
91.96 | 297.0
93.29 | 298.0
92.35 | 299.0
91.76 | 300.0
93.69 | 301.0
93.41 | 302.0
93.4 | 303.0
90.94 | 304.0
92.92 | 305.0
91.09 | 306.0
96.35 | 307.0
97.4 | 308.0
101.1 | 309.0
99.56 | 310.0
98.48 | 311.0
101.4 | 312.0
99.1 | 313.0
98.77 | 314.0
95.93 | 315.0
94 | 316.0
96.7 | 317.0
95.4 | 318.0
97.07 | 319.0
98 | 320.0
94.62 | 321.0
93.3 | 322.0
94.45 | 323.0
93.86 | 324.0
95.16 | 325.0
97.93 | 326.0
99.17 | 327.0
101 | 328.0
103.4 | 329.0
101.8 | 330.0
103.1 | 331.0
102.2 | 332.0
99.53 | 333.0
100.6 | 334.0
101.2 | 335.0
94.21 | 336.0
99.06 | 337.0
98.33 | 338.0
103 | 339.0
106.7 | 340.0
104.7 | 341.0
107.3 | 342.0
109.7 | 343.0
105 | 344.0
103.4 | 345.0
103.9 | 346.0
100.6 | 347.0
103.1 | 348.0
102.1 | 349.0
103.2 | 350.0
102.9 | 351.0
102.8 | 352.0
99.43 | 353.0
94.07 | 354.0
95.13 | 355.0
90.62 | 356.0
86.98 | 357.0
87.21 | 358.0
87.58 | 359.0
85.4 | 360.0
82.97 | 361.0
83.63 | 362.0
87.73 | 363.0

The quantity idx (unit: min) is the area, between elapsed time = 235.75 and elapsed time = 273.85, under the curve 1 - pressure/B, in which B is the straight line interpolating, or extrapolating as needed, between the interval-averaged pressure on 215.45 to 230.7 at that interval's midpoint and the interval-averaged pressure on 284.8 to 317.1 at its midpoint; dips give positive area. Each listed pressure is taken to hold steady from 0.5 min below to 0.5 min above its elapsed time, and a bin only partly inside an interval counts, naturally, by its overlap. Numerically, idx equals 5.83 min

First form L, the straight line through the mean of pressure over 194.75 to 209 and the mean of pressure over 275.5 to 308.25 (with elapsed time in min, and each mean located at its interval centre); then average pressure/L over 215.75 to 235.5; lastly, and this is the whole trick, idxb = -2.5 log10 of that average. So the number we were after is 0.19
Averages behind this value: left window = 115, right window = 95.5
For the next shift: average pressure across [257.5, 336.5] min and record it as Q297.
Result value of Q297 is 98.7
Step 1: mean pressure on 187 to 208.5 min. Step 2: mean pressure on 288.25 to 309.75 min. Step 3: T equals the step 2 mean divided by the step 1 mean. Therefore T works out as 0.85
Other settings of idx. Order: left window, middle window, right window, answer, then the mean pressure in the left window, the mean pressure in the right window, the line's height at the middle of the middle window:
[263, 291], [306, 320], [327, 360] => 0.4 min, 102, 99.9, 101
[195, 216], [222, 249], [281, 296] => 9.9 min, 113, 95.3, 107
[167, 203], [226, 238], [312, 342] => 3.7 min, 118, 98.9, 112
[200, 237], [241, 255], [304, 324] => 5.5 min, 99.7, 96.4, 98.7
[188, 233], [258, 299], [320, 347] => 0.9 min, 105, 101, 102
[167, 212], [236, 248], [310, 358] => 6.7 min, 117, 99.3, 111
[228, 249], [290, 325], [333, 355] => -3.0 min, 60.6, 102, 87.6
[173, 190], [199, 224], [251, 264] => 0.0 min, 117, 97.6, 110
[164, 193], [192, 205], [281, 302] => 0.2 min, 120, 94.5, 116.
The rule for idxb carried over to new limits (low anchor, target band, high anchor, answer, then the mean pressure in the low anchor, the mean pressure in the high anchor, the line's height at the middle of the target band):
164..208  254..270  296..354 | 0.03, 118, 98.6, 107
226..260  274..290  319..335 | -0.18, 71.3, 98.6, 84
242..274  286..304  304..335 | 0.01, 87.1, 97.7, 93.5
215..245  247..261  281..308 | 0.00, 78.9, 94.2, 84.6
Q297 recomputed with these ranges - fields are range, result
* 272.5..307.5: 96.1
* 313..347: 99.8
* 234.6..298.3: 87.1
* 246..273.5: 93.2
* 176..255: 93.9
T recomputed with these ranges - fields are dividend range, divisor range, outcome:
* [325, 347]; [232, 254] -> 1.72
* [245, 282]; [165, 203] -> 0.79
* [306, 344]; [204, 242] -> 1.09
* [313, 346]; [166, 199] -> 0.84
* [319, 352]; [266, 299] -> 1.02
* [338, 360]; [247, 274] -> 1.05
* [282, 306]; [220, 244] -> 1.26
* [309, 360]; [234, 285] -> 1.16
